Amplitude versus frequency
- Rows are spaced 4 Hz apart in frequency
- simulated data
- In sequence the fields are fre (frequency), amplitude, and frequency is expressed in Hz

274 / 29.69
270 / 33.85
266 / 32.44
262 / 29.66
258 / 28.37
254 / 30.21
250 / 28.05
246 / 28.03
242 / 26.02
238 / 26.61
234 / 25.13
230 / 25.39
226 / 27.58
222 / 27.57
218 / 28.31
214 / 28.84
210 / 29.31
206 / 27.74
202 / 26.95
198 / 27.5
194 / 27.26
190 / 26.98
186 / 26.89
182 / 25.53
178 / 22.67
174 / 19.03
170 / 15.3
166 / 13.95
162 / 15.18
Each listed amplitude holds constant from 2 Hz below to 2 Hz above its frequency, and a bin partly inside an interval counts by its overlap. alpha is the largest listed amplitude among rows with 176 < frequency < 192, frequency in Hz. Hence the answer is 26.98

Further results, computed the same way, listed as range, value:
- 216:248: 28.31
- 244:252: 28.05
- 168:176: 19.03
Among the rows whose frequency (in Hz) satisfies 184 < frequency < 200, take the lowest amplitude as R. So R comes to 26.89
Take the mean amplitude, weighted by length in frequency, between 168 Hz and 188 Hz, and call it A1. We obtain 21.9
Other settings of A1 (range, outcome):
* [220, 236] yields 26.4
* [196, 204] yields 27.2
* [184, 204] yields 27.1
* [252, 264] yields 29.4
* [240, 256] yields 28.1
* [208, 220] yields 28.8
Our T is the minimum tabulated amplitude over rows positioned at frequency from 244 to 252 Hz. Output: 28.03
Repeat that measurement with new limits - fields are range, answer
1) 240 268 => 26.02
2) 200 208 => 26.95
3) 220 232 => 25.39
